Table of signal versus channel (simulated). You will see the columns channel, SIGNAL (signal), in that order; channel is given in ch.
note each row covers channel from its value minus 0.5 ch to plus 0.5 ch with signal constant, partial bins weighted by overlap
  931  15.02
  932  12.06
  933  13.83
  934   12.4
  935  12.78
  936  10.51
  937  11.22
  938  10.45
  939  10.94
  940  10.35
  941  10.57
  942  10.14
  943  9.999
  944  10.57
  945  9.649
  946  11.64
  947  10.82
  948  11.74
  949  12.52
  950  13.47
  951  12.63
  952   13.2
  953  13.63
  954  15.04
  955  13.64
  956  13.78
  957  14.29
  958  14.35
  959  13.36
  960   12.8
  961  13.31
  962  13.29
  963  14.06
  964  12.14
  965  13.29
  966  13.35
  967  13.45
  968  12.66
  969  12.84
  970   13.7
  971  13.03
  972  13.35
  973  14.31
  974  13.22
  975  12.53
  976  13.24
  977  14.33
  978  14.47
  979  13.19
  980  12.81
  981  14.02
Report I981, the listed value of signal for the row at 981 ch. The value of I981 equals 14.02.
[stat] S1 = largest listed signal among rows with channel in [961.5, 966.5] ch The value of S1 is 14.06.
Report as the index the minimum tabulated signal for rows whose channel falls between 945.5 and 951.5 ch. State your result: 10.82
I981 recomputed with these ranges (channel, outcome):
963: 14.06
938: 10.45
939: 10.94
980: 12.81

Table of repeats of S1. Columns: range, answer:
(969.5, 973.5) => 14.31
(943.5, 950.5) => 13.47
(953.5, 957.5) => 15.04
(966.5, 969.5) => 13.45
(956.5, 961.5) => 14.35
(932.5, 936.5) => 13.83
